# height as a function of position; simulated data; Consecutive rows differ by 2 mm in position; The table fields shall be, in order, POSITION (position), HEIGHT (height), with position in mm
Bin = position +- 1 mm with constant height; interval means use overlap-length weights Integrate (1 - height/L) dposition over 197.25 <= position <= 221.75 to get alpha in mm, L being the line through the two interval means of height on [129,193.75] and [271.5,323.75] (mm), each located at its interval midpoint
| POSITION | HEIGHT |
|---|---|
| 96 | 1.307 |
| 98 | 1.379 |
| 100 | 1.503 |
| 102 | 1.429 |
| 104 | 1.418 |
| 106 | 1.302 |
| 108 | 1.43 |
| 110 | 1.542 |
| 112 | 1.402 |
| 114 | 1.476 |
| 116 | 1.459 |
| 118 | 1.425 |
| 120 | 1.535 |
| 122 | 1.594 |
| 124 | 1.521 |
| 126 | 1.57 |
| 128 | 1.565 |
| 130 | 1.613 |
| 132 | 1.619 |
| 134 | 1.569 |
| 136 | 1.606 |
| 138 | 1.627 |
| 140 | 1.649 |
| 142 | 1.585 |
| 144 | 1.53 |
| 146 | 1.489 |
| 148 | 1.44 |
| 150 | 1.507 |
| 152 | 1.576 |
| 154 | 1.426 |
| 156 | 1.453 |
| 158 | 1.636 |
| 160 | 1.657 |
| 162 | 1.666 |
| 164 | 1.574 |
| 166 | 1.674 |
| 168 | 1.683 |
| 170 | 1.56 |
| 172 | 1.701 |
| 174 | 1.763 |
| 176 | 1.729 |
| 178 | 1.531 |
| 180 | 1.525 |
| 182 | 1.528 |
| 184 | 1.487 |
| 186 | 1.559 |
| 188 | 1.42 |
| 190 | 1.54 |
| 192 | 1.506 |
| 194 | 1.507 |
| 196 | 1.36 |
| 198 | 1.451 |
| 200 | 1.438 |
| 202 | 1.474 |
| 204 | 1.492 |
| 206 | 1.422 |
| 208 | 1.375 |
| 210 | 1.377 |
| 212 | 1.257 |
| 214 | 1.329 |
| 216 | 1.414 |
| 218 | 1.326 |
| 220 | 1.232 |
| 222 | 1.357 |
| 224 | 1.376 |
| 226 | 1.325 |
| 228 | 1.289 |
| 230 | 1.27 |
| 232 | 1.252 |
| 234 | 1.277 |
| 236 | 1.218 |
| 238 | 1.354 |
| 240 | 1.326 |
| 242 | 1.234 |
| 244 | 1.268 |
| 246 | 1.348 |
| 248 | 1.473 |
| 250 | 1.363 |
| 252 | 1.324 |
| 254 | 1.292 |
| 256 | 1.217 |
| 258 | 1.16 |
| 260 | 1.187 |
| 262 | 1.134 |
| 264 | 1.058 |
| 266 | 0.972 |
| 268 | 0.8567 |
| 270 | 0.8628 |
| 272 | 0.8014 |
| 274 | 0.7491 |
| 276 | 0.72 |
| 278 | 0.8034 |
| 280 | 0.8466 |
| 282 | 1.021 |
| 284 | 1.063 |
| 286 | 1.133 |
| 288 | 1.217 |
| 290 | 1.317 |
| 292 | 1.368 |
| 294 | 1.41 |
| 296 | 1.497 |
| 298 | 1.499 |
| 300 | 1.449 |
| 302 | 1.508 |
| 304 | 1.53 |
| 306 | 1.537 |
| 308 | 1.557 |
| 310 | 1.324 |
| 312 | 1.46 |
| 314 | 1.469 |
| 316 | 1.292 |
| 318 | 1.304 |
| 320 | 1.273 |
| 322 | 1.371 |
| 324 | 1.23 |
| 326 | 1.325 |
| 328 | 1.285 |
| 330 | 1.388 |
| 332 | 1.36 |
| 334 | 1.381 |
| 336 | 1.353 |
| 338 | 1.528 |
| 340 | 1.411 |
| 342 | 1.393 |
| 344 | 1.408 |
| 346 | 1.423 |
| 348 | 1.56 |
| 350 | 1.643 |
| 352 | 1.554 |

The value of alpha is 1.37 mm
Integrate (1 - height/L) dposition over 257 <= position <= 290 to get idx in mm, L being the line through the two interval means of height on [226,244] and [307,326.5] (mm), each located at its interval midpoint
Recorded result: 8.4 mm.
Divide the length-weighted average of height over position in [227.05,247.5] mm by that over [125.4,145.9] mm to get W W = 0.8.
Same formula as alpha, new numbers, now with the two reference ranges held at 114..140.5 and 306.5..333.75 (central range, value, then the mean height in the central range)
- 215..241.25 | 2.7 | 1.31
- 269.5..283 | 5.6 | 0.828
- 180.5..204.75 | 0.2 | 1.48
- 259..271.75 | 3.8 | 0.999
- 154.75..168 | -0.8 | 1.61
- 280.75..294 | 1.9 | 1.2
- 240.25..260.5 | 2.0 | 1.29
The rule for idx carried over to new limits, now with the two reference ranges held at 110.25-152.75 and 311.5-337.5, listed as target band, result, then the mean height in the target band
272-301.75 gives 5.1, 1.15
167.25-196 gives -1.5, 1.57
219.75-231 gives 1.0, 1.31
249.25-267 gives 2.8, 1.19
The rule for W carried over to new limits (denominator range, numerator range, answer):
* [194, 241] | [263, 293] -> 0.73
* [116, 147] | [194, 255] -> 0.86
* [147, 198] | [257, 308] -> 0.74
